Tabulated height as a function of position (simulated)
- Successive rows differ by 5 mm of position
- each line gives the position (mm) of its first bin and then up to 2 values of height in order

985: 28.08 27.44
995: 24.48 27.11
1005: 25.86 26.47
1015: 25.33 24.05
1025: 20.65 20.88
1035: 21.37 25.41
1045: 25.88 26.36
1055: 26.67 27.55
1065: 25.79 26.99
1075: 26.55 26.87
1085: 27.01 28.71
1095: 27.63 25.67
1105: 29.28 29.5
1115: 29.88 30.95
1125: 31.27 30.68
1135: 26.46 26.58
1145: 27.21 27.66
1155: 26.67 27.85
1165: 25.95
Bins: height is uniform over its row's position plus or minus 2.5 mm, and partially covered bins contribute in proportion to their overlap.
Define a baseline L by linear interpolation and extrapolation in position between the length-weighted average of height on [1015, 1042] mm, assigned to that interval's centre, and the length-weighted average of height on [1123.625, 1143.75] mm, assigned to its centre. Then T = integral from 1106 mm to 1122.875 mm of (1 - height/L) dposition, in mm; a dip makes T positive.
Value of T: -1.6 mm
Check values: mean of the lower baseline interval 22.7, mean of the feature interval 30.1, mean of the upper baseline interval 28.5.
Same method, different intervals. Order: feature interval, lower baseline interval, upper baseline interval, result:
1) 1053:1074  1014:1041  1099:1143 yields -1.4 mm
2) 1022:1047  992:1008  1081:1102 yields 3.4 mm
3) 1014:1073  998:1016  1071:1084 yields 4.0 mm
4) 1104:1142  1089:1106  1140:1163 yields -2.7 mm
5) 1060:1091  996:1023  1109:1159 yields 0.3 mm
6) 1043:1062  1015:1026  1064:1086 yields -1.0 mm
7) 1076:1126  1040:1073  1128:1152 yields -2.6 mm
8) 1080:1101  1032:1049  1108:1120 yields 0.6 mm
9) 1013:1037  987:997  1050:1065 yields 3.7 mm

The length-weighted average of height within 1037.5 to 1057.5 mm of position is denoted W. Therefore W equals 26.1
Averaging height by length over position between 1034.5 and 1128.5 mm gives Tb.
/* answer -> 27.5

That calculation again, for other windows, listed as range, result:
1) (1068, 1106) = 27.3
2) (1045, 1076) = 26.6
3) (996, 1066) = 24.9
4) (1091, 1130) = 29.2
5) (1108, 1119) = 29.9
